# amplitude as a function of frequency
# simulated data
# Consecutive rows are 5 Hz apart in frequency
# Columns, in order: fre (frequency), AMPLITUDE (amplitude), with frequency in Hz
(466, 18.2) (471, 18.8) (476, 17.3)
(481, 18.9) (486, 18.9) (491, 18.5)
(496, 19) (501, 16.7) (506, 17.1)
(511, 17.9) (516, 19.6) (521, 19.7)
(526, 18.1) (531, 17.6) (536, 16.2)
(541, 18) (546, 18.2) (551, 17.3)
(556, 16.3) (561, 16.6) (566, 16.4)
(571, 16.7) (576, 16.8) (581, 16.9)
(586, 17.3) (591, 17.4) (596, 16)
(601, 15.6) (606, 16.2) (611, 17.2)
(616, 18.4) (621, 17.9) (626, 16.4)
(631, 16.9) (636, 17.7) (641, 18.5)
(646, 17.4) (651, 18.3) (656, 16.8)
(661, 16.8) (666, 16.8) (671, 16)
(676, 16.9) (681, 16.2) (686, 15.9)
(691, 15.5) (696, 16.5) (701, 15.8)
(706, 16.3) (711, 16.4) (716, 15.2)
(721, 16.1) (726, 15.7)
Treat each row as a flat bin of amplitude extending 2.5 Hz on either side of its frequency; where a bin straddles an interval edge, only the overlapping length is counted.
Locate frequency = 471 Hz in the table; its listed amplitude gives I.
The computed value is 18.8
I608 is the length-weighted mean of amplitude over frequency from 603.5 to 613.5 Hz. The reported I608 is 16.7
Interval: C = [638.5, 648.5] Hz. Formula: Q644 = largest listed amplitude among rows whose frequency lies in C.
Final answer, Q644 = 18.5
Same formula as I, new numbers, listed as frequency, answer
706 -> 16.3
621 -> 17.9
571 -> 16.7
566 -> 16.4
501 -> 16.7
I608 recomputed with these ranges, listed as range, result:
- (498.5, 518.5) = 17.8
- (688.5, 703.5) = 15.9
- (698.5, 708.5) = 16.1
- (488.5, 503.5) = 18.1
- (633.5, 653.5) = 18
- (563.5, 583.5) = 16.7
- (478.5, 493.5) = 18.8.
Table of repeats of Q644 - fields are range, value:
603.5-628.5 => 18.4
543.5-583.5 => 18.2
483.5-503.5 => 19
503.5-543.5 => 19.7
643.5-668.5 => 18.3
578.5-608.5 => 17.4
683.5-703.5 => 16.5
